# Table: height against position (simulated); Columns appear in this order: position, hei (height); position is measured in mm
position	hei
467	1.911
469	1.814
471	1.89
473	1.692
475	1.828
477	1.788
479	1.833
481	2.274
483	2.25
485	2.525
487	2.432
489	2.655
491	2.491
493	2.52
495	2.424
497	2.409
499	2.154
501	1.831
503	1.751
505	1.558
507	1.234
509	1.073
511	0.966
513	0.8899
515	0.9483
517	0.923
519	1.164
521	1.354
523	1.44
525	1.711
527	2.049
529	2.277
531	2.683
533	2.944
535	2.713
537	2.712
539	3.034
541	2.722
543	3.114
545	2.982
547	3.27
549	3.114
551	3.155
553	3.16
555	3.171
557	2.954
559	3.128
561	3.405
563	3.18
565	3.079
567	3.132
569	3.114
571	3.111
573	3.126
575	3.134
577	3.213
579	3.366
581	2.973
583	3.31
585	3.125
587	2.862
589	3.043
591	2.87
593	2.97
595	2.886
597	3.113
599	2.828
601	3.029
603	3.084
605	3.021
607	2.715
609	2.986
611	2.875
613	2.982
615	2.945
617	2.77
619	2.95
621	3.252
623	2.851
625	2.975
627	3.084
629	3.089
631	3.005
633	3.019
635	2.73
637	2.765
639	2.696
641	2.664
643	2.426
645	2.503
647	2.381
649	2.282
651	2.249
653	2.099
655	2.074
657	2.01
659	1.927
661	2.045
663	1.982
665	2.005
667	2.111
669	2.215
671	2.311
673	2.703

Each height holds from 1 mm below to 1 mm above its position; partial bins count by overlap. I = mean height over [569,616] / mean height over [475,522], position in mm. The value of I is 1.7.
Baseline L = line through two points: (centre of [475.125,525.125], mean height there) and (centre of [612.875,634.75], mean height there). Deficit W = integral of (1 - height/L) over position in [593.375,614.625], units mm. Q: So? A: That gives -1.23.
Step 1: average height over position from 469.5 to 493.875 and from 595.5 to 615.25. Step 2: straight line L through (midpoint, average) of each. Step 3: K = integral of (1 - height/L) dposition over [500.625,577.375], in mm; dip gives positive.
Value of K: 4.5 mm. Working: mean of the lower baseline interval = 2.17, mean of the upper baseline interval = 2.96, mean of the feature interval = 2.42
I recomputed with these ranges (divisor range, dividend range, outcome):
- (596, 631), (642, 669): 0.73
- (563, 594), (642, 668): 0.70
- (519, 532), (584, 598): 1.60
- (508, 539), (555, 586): 1.79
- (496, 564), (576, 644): 1.30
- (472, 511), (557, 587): 1.57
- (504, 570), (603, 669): 1.10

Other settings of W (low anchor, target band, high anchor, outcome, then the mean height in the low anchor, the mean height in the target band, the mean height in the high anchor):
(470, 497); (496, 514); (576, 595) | 6.3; 2.21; 1.54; 3.07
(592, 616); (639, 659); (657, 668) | -0.6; 2.95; 2.3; 2.01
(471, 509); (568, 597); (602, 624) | -3.8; 2.06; 3.08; 2.95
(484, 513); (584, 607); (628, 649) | -4.6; 1.96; 2.97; 2.71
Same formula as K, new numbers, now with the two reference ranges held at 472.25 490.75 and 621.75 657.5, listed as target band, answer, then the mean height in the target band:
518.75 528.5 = 2.9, 1.61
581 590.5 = -2.3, 3.06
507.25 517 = 5.5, 0.985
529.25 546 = -3.7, 2.84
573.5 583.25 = -3.0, 3.19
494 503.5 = 0.3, 2.13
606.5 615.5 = -1.3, 2.91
